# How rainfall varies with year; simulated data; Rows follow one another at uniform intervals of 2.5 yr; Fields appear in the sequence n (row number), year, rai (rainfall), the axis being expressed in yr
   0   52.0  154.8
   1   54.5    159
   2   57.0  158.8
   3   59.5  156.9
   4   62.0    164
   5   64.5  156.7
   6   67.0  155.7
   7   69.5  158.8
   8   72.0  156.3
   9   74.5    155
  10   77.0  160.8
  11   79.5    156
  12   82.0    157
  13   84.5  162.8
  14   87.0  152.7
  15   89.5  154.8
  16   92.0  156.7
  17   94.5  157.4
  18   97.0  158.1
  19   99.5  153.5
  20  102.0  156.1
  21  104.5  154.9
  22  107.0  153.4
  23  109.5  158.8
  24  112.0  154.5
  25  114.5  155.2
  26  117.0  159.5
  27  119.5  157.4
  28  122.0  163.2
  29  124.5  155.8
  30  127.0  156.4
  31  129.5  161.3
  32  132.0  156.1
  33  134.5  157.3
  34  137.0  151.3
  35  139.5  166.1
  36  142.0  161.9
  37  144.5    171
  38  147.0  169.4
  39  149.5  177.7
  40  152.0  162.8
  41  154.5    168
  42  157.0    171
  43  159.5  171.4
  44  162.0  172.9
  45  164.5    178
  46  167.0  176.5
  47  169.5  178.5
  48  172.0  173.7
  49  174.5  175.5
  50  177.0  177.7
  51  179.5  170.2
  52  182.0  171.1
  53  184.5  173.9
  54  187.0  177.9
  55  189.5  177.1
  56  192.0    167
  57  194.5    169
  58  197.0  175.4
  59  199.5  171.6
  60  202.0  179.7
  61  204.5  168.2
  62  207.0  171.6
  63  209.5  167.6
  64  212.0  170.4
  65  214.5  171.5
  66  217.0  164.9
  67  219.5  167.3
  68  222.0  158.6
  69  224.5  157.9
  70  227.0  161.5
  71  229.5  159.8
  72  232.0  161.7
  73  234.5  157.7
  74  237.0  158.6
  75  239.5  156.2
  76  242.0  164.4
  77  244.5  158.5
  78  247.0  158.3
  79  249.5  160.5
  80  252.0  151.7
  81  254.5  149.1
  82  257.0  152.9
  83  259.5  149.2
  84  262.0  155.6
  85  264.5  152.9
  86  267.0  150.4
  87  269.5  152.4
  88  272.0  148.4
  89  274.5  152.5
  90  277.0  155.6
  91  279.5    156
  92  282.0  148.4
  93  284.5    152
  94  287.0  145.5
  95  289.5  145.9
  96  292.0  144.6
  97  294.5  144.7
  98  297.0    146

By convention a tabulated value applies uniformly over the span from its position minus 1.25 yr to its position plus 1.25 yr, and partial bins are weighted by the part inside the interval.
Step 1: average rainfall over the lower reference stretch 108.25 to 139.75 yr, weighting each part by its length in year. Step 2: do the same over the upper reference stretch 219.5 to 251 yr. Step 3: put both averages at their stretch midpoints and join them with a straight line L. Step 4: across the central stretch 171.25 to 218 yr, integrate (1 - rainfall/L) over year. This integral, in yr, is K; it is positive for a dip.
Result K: -3.93 yr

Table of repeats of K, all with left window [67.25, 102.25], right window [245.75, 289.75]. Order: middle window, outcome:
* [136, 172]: -3.5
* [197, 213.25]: -1.9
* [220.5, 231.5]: -0.5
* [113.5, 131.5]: -0.3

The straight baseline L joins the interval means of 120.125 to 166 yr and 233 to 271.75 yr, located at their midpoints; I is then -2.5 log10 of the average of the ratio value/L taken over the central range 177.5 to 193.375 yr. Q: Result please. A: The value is -0.08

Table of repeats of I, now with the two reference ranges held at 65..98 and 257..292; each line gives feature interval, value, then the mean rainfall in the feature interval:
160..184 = -0.136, 175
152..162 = -0.100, 170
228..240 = -0.047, 159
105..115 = 0.005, 155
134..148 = -0.053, 163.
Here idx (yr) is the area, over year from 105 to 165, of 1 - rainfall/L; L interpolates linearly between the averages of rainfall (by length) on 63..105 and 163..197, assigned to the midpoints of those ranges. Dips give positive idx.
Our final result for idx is 1.3 yr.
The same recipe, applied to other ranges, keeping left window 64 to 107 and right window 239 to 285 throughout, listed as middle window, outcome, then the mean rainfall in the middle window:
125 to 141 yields -0.2 yr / 158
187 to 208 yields -2.4 yr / 173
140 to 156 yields -1.3 yr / 168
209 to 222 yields -1.1 yr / 167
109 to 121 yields -0.1 yr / 157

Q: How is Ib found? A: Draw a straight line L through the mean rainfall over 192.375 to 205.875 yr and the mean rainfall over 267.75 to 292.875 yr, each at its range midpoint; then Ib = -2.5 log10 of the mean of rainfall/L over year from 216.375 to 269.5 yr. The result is 0.02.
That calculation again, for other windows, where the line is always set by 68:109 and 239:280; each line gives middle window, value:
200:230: -0.08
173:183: -0.12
